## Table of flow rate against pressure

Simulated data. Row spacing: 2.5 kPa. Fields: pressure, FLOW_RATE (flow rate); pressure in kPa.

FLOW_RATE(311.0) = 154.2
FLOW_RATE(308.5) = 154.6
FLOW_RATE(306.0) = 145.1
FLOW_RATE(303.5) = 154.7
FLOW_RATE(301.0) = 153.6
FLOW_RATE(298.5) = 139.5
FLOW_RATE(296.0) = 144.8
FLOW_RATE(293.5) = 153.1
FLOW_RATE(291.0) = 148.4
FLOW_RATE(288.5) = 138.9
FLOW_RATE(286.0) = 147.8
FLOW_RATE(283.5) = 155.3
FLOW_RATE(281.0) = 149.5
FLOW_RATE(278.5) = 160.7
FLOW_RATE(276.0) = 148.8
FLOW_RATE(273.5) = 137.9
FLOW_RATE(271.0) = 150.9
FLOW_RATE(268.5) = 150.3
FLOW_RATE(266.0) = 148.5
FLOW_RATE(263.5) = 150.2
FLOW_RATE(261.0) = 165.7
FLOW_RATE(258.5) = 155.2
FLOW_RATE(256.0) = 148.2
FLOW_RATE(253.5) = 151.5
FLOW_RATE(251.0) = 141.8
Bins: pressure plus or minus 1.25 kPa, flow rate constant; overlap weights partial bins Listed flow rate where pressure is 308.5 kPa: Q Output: 154.6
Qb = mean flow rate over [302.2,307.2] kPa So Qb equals 150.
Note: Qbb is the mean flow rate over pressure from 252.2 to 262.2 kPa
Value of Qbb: 155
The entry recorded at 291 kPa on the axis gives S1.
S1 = 148.4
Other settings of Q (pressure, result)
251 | 141.8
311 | 154.2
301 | 153.6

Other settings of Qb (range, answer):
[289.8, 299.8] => 146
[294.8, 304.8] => 148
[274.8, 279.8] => 155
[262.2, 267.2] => 150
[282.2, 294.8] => 149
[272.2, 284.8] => 150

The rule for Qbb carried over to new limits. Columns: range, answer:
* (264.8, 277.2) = 147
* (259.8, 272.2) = 153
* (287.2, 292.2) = 144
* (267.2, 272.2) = 151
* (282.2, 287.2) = 152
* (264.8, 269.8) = 149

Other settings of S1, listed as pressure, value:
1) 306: 145.1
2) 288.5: 138.9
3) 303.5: 154.7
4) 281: 149.5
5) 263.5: 150.2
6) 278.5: 160.7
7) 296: 144.8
